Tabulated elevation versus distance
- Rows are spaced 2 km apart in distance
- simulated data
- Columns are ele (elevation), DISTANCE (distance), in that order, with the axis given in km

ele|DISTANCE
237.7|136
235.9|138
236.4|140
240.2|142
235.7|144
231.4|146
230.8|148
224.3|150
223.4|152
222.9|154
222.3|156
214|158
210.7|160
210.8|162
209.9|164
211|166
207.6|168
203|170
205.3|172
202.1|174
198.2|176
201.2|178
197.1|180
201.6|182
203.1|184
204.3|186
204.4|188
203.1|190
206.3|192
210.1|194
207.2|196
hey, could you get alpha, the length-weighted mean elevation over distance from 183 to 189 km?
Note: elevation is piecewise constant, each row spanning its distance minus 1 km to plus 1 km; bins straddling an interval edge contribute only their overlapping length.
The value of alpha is 204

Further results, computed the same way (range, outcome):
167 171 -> 205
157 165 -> 211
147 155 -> 225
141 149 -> 235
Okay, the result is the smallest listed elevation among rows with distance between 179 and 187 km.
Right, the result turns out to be 197.1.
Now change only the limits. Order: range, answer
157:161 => 210.7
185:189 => 204.3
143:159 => 214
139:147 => 231.4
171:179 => 198.2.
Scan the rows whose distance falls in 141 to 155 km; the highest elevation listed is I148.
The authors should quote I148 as 240.2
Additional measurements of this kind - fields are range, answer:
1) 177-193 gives 206.3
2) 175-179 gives 201.2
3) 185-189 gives 204.4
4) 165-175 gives 211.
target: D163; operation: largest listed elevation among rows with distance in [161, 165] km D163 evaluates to 210.8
